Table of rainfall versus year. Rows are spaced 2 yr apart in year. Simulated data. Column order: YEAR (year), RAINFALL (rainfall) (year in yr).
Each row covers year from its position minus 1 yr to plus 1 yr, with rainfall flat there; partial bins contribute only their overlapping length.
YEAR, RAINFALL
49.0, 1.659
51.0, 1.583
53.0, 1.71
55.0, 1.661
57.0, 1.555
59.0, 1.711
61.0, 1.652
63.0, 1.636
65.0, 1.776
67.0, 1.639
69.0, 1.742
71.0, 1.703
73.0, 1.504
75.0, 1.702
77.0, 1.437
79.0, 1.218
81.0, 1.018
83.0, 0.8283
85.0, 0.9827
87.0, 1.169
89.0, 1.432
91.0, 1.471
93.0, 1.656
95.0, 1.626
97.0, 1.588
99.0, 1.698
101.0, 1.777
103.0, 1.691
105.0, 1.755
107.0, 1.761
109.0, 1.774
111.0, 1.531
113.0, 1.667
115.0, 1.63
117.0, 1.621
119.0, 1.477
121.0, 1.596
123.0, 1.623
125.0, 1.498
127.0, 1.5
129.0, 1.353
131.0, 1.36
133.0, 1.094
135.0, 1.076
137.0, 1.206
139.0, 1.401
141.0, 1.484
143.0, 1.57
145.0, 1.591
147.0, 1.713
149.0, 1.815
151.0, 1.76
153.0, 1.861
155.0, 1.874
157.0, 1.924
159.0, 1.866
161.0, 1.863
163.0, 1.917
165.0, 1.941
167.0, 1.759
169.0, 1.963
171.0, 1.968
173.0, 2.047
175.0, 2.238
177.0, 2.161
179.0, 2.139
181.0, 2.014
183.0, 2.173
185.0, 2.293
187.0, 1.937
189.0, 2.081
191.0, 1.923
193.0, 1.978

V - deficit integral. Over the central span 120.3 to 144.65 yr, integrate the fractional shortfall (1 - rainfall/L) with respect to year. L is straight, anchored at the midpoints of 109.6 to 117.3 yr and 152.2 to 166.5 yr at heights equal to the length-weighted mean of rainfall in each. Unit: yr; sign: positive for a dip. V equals 4.6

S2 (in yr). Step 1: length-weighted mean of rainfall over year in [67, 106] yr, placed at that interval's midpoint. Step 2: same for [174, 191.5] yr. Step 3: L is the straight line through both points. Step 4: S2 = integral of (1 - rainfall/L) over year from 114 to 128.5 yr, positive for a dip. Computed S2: 1.3 yr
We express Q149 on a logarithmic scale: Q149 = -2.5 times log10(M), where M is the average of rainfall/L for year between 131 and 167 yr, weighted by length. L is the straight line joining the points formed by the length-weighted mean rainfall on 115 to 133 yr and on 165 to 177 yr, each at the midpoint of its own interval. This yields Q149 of 0.09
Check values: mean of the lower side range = 1.49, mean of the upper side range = 2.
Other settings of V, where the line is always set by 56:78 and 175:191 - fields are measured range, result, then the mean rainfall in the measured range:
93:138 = 7.1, 1.54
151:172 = 1.4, 1.89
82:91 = 3.0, 1.14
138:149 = 2.1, 1.58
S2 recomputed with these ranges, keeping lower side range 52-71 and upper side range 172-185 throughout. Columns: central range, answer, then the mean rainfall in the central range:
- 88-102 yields 1.6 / 1.61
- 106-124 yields 2.5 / 1.63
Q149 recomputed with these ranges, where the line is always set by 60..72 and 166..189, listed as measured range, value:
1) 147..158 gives 0.08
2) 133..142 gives 0.46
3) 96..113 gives 0.08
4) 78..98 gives 0.33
